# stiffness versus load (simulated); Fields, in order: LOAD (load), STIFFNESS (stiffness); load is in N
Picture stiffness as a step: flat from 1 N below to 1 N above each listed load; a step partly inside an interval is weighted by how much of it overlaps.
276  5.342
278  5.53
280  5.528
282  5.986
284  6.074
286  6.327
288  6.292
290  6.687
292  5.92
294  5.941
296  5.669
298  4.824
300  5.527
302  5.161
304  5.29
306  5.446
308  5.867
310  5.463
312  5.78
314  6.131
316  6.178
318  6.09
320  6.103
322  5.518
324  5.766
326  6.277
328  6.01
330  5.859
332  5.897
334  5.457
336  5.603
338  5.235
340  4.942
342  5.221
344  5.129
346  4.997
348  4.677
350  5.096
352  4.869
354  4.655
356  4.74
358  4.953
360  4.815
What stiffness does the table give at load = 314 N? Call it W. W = 6.131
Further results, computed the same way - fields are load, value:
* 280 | 5.528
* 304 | 5.29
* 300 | 5.527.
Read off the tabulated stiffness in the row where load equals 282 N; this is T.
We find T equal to 5.986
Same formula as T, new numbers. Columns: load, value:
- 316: 6.178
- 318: 6.09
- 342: 5.221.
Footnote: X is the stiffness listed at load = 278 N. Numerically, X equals 5.53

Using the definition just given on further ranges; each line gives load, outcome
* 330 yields 5.859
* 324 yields 5.766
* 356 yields 4.74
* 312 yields 5.78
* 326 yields 6.277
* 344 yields 5.129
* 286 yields 6.327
